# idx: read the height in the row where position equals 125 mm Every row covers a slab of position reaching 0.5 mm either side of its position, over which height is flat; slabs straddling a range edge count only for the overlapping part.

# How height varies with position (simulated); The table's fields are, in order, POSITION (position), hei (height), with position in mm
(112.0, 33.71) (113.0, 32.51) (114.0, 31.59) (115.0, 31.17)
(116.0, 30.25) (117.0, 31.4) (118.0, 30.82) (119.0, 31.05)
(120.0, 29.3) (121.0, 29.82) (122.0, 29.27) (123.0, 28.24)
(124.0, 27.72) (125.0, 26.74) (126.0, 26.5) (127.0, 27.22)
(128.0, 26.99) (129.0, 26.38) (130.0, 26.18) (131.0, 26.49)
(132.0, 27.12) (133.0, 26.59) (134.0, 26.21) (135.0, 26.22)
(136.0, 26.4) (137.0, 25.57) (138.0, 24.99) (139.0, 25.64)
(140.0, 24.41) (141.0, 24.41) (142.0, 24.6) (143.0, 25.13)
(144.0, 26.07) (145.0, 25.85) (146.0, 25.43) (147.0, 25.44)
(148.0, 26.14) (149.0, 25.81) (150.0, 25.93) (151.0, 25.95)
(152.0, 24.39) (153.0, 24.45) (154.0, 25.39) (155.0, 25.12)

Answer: 26.74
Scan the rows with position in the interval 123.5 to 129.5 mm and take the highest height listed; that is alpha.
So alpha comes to 27.72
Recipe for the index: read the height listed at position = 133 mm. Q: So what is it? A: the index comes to 26.59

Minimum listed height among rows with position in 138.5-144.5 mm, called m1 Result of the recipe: 24.41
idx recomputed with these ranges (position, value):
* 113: 32.51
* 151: 25.95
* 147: 25.44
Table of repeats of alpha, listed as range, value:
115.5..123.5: 31.4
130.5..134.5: 27.12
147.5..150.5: 26.14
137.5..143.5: 25.64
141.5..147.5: 26.07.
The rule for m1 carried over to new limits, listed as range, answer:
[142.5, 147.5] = 25.13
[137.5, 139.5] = 24.99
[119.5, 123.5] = 28.24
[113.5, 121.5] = 29.3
